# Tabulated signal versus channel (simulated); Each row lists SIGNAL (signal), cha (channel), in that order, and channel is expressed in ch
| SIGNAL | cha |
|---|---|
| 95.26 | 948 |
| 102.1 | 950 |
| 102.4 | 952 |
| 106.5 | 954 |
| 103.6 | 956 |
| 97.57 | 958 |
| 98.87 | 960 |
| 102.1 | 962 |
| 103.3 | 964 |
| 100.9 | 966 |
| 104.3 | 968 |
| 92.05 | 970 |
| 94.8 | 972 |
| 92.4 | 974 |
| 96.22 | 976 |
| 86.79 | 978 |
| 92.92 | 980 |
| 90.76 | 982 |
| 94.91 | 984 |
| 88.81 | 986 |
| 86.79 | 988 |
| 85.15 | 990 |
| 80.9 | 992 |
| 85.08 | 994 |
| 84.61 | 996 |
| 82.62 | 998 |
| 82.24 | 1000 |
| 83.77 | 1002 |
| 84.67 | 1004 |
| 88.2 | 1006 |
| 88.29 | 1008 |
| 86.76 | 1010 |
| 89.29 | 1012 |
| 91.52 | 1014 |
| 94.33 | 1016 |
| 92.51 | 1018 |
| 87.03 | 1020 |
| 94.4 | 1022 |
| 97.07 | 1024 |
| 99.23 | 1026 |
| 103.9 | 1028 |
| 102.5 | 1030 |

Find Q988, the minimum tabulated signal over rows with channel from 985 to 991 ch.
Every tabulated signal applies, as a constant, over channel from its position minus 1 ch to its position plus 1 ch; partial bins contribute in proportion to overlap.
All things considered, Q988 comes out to 85.15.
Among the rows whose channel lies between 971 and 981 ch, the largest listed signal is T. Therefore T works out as 96.22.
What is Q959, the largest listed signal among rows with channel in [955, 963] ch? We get 103.6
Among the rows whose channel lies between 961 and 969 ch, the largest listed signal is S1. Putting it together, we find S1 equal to 104.3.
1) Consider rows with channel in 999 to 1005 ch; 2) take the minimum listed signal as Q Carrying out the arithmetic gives 82.24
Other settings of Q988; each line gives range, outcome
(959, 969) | 98.87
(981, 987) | 88.81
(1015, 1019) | 92.51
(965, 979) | 86.79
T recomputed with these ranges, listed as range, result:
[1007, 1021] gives 94.33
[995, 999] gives 84.61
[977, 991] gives 94.91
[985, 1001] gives 88.81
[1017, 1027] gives 99.23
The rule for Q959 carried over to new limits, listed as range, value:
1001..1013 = 89.29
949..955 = 106.5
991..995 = 85.08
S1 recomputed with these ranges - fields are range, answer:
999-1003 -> 83.77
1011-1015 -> 91.52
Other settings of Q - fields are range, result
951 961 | 97.57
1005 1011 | 86.76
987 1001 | 80.9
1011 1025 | 87.03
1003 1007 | 84.67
